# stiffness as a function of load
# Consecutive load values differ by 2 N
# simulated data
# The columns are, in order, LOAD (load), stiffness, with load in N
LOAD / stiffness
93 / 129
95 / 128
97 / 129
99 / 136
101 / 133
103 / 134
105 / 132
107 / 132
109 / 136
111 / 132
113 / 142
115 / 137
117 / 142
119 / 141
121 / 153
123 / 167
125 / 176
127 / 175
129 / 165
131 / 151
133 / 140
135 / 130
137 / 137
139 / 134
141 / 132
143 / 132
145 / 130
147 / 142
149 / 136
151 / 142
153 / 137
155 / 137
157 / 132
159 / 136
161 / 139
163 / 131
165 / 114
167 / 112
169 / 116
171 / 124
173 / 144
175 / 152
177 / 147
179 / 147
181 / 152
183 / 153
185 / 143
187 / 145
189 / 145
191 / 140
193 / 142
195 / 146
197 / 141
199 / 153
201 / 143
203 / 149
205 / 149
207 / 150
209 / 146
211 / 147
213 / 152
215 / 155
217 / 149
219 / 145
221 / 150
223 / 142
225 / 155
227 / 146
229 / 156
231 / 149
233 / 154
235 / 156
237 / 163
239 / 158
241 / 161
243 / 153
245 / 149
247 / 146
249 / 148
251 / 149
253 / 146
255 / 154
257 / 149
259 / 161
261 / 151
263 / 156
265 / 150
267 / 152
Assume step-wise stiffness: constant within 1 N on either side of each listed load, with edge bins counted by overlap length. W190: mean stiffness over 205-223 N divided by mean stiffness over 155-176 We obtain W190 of 1.1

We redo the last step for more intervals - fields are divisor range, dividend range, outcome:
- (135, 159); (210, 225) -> 1.10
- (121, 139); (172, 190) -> 0.96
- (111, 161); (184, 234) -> 1.03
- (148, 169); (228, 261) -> 1.17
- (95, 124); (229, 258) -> 1.10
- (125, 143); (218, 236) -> 1.03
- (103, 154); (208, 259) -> 1.06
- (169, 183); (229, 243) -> 1.09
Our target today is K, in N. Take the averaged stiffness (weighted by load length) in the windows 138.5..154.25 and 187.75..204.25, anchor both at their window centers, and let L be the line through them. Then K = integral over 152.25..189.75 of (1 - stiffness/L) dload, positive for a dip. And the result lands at 0.9 N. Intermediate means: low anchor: 136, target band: 137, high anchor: 145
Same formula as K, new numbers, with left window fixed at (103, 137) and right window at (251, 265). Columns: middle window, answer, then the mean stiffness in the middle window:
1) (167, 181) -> 1.1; 137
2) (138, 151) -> 1.1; 135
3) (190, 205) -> 0.5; 145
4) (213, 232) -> 0.1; 150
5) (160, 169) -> 1.5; 123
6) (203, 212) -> 0.1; 148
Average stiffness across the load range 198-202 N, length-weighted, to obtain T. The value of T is 148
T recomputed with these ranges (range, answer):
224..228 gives 150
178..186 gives 149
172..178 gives 148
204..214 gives 149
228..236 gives 154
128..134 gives 152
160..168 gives 124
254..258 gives 152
